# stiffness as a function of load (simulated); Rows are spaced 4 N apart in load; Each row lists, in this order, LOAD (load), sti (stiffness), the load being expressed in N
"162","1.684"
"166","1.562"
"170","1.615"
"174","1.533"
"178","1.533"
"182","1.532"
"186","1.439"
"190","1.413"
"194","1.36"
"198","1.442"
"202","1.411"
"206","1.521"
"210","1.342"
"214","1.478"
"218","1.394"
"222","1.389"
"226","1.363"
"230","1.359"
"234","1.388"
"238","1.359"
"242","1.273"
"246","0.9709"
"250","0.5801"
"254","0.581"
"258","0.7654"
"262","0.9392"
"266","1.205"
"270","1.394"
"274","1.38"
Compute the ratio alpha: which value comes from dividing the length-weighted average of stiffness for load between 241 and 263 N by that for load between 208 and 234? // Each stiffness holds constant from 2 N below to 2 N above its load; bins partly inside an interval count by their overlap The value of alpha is 0.60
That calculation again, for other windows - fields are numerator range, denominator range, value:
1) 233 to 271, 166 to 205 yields 0.69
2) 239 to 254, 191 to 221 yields 0.65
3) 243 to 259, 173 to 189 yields 0.50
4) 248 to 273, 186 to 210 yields 0.65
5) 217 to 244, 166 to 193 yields 0.90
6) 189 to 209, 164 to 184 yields 0.92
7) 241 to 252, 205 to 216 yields 0.63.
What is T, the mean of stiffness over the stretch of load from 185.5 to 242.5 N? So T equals 1.4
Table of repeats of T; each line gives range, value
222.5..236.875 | 1.37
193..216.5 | 1.43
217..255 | 1.18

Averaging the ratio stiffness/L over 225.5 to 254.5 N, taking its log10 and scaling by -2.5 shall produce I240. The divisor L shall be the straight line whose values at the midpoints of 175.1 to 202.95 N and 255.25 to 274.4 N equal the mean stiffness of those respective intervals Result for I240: 0.090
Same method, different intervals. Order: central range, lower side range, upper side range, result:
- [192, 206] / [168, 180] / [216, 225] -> 0.03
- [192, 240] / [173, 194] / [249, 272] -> -0.13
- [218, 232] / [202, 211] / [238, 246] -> -0.04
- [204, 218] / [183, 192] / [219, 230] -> -0.03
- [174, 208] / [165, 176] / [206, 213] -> 0.02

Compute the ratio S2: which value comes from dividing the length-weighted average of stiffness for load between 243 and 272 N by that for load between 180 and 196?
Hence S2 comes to 0.65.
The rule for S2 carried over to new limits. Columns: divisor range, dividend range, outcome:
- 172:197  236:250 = 0.76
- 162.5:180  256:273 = 0.70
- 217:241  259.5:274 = 0.87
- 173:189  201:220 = 0.95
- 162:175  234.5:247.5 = 0.77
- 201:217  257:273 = 0.78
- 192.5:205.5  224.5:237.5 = 0.96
